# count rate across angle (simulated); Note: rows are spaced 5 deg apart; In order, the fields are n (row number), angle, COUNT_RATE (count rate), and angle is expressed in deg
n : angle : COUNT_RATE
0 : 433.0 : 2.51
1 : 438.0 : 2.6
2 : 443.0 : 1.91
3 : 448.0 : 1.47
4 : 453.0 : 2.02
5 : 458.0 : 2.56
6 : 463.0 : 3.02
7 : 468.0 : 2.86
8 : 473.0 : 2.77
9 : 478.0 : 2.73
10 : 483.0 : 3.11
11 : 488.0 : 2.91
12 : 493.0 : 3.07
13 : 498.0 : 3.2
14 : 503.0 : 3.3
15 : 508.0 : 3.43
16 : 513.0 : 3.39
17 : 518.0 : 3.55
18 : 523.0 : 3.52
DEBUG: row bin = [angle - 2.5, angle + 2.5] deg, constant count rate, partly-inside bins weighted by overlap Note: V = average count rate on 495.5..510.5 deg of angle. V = 3.31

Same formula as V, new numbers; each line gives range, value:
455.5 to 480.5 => 2.79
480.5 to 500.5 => 3.07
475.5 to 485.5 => 2.92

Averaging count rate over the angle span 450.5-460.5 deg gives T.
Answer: 2.29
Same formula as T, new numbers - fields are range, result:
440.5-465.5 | 2.2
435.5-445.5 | 2.25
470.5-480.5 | 2.75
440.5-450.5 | 1.69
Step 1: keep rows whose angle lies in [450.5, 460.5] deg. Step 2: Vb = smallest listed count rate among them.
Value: 2.02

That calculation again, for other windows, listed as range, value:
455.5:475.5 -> 2.56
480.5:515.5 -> 2.91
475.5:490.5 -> 2.73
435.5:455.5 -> 1.47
